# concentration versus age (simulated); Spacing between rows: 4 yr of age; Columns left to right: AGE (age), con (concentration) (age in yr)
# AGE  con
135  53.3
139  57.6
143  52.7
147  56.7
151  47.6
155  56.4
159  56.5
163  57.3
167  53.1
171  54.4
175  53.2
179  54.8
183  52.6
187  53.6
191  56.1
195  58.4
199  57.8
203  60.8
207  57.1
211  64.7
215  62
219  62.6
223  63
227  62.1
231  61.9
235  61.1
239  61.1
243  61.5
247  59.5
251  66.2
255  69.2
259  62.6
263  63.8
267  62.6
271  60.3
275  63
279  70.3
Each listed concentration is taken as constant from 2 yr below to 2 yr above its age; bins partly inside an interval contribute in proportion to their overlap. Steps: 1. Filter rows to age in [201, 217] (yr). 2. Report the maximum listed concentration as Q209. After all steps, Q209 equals 64.7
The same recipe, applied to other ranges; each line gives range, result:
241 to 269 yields 69.2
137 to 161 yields 57.6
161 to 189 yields 57.3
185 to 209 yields 60.8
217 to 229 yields 63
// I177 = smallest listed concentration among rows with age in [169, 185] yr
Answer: 52.6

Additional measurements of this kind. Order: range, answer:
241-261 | 59.5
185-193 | 53.6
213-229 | 62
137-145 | 52.7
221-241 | 61.1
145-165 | 47.6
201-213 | 57.1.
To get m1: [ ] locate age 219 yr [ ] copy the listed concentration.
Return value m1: 62.6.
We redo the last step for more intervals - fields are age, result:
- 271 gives 60.3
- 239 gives 61.1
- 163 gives 57.3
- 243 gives 61.5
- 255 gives 69.2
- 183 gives 52.6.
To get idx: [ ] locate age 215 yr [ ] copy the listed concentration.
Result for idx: 62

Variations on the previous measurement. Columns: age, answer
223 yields 63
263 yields 63.8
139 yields 57.6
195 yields 58.4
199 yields 57.8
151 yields 47.6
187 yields 53.6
